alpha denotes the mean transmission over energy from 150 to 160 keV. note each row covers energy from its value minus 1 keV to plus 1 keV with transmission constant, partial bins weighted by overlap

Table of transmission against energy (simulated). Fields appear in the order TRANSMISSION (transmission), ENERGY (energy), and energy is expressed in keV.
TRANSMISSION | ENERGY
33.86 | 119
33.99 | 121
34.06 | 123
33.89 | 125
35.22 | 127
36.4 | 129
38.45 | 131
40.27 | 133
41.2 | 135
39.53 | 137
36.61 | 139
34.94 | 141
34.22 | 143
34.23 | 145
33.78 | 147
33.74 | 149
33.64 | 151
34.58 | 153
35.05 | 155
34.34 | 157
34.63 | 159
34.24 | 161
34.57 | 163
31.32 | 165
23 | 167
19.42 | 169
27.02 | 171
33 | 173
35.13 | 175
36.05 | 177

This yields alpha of 34.4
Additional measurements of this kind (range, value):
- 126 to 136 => 38.3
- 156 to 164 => 34.4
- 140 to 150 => 34.2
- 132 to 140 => 39.4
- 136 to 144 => 36.3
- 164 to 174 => 26.8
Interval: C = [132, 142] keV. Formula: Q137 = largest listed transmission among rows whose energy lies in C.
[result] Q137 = 41.2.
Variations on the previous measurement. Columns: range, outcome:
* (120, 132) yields 38.45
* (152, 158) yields 35.05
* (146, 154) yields 34.58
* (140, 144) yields 34.94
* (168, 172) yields 27.02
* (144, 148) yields 34.23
